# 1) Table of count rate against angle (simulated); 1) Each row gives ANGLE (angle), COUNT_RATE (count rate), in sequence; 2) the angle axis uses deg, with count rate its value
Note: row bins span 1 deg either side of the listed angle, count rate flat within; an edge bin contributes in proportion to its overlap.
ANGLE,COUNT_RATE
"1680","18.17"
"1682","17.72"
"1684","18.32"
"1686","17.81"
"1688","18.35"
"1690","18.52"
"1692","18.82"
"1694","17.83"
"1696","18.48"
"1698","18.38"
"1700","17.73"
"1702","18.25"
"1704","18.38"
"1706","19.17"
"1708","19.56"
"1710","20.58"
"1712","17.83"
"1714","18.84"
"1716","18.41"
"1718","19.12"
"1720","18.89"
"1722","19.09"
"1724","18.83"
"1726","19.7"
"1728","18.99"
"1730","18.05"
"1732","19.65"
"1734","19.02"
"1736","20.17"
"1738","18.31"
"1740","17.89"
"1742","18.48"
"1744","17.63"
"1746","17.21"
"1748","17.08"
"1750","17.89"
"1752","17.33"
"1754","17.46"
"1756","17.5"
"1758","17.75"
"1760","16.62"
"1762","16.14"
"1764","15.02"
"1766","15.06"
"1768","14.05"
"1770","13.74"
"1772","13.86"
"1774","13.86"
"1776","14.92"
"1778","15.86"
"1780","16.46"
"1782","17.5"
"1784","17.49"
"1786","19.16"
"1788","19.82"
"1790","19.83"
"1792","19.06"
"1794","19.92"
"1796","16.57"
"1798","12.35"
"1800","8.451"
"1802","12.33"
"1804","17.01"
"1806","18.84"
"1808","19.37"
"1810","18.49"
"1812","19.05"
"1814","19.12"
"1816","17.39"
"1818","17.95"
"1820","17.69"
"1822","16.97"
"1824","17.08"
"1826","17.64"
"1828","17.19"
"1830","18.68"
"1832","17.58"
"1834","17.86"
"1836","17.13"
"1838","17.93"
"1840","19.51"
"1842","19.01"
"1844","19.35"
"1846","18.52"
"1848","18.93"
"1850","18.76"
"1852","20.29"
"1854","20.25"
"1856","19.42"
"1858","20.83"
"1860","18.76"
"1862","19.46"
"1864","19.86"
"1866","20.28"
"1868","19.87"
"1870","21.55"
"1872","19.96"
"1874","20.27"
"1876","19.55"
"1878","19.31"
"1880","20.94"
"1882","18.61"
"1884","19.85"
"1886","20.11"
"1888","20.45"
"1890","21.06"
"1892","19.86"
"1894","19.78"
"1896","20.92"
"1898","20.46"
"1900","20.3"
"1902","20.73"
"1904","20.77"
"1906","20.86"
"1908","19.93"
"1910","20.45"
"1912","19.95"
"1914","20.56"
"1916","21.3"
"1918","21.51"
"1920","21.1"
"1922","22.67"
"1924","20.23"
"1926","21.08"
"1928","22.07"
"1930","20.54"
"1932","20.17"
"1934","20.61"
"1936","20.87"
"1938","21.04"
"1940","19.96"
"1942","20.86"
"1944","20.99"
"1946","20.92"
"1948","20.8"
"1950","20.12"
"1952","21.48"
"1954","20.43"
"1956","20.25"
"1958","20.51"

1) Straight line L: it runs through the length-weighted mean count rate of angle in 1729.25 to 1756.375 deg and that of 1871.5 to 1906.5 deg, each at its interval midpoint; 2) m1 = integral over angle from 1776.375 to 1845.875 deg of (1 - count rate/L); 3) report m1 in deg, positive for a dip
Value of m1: 5.8 deg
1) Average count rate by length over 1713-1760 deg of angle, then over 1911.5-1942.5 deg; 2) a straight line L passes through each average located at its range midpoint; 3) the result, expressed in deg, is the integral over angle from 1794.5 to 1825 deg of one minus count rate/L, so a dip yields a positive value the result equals 4.30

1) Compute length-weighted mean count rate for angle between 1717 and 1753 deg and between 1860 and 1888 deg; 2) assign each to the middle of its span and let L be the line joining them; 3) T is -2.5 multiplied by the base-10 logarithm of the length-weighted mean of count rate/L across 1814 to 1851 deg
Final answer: 0.08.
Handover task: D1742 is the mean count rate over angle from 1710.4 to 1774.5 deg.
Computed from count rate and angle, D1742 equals 17.5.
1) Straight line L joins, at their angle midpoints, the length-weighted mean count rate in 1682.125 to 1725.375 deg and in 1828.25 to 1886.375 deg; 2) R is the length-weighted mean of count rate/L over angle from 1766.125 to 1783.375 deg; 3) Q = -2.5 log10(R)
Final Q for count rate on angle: 0.25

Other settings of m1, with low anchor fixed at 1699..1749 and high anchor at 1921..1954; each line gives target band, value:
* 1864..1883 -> 0.2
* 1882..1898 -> 0.2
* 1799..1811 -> 2.3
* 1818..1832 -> 1.5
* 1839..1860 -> 0.6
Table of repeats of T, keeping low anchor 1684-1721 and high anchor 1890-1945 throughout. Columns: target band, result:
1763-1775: 0.326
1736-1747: 0.051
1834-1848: 0.080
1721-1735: -0.011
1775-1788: 0.135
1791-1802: 0.286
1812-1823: 0.104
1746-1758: 0.097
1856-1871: 0.008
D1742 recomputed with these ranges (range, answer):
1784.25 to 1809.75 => 17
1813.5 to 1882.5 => 19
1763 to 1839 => 16.8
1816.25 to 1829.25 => 17.4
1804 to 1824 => 18.2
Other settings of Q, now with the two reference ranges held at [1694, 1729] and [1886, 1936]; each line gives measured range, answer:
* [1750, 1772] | 0.199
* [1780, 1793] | 0.051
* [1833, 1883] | 0.042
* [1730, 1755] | 0.054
